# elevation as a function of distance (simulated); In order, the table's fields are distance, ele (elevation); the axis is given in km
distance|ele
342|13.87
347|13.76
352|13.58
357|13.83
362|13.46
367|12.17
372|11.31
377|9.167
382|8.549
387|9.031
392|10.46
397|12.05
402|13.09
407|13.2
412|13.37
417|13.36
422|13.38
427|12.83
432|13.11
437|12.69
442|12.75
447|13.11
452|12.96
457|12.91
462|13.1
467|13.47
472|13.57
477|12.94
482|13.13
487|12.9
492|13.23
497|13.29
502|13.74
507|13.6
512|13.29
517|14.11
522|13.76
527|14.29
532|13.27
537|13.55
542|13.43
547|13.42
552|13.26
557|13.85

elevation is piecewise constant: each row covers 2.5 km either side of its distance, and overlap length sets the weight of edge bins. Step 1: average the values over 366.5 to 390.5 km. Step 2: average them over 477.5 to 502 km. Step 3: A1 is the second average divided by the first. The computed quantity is 1.33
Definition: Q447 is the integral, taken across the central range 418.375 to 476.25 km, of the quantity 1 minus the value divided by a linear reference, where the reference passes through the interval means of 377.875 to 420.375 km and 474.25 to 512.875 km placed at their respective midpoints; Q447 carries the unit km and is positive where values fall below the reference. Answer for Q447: -3.0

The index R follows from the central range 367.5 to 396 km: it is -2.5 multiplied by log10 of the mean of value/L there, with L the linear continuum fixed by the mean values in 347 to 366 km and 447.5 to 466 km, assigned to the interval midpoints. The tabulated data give 0.32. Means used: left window 13.5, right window 13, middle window 10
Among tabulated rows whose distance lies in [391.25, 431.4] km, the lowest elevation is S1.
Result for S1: 10.46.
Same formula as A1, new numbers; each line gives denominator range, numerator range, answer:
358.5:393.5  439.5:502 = 1.23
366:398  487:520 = 1.32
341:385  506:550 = 1.13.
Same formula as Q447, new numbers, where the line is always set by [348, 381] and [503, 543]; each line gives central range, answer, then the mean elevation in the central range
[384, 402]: 2.34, 10.8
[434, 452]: 0.05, 12.9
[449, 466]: 0.01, 13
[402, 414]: -0.64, 13.2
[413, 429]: -0.66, 13.2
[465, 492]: 0.10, 13.2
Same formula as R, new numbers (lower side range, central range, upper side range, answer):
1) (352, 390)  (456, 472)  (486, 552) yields -0.05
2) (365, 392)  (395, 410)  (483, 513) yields -0.20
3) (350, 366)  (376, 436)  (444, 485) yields 0.12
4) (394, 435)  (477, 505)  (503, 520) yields 0.02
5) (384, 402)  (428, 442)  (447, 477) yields -0.05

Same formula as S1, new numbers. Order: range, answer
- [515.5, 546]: 13.27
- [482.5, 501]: 12.9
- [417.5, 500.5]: 12.69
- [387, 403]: 9.031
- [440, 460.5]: 12.75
